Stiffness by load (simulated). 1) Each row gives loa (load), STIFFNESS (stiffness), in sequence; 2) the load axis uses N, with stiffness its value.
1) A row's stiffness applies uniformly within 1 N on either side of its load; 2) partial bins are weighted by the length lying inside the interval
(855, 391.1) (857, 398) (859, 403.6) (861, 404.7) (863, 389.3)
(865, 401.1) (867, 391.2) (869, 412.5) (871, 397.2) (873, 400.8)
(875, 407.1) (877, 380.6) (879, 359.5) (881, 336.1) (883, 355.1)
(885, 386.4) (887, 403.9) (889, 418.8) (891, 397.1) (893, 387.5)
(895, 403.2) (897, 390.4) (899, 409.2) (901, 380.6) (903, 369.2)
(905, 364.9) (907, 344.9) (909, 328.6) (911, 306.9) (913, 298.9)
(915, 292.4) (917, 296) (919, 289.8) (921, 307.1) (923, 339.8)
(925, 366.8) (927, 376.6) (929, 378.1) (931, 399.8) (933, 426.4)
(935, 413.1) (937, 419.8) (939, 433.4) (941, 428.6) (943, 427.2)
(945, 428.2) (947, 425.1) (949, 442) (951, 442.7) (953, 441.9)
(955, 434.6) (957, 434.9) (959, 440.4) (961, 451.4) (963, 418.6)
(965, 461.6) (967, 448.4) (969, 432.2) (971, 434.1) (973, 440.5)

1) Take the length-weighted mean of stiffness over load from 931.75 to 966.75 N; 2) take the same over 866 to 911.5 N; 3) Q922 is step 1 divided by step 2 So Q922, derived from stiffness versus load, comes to 1.14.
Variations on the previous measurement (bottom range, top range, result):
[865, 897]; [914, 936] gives 0.91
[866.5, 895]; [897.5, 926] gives 0.87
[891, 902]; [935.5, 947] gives 1.08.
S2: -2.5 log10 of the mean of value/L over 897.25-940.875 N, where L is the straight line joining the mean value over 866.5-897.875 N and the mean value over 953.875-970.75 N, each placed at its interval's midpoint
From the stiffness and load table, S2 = 0.15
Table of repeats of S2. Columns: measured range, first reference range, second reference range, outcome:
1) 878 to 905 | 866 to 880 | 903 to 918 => -0.08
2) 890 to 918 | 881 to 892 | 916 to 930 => 0.03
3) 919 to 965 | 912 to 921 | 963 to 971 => -0.12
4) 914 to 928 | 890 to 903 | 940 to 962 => 0.26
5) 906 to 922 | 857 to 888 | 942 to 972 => 0.32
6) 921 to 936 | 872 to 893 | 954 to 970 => 0.10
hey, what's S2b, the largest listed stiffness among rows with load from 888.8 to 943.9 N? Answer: 433.4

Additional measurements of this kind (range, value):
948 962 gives 451.4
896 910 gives 409.2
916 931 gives 399.8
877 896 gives 418.8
